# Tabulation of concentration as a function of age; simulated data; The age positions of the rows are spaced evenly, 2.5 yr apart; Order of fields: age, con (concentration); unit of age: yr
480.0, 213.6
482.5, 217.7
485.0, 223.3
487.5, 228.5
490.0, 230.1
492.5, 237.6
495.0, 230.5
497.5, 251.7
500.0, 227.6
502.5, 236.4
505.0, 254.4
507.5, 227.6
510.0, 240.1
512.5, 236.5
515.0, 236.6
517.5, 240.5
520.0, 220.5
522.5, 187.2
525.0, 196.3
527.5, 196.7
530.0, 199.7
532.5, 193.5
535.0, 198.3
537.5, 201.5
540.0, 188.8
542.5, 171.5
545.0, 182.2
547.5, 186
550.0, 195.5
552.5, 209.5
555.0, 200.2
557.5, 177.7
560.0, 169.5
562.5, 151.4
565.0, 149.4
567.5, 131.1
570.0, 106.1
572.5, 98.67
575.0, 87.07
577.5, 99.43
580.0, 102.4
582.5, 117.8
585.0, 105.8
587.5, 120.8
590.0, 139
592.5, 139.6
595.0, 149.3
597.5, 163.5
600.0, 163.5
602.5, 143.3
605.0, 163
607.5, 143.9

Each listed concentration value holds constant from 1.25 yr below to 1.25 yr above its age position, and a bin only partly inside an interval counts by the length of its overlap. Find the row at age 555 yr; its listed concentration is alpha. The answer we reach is 200.2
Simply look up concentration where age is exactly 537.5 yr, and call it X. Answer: 201.5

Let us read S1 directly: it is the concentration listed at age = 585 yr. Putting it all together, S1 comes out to 105.8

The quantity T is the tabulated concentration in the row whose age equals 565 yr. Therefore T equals 149.4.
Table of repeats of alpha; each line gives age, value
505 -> 254.4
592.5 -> 139.6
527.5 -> 196.7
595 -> 149.3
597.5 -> 163.5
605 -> 163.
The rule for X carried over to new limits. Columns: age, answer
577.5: 99.43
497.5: 251.7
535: 198.3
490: 230.1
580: 102.4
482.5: 217.7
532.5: 193.5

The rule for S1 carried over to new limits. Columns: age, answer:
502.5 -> 236.4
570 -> 106.1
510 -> 240.1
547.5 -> 186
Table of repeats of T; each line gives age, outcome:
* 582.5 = 117.8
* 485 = 223.3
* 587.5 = 120.8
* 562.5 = 151.4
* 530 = 199.7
